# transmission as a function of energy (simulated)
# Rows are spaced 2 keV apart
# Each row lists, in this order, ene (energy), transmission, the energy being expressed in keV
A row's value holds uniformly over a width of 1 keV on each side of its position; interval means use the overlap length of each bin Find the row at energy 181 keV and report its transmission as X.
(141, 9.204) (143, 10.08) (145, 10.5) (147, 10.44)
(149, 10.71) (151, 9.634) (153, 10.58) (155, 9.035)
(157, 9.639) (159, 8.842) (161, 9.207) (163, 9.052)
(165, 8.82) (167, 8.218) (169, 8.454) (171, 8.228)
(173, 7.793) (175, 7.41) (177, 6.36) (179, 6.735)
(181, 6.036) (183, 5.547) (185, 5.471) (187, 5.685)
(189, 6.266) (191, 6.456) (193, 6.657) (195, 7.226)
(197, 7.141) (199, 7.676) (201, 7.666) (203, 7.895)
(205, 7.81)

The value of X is 6.036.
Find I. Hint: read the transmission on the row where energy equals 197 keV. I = 7.141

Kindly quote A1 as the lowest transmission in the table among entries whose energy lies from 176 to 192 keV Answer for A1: 5.471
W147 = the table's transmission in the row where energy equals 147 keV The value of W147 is 10.44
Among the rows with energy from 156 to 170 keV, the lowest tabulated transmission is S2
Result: 8.218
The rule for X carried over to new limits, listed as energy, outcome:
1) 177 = 6.36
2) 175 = 7.41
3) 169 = 8.454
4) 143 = 10.08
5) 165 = 8.82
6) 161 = 9.207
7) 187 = 5.685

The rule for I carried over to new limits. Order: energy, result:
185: 5.471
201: 7.666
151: 9.634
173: 7.793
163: 9.052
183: 5.547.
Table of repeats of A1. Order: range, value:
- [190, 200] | 6.456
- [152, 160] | 8.842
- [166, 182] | 6.036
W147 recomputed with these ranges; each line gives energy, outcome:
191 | 6.456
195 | 7.226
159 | 8.842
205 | 7.81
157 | 9.639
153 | 10.58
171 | 8.228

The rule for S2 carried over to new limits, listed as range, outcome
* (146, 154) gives 9.634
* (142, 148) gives 10.08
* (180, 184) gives 5.547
